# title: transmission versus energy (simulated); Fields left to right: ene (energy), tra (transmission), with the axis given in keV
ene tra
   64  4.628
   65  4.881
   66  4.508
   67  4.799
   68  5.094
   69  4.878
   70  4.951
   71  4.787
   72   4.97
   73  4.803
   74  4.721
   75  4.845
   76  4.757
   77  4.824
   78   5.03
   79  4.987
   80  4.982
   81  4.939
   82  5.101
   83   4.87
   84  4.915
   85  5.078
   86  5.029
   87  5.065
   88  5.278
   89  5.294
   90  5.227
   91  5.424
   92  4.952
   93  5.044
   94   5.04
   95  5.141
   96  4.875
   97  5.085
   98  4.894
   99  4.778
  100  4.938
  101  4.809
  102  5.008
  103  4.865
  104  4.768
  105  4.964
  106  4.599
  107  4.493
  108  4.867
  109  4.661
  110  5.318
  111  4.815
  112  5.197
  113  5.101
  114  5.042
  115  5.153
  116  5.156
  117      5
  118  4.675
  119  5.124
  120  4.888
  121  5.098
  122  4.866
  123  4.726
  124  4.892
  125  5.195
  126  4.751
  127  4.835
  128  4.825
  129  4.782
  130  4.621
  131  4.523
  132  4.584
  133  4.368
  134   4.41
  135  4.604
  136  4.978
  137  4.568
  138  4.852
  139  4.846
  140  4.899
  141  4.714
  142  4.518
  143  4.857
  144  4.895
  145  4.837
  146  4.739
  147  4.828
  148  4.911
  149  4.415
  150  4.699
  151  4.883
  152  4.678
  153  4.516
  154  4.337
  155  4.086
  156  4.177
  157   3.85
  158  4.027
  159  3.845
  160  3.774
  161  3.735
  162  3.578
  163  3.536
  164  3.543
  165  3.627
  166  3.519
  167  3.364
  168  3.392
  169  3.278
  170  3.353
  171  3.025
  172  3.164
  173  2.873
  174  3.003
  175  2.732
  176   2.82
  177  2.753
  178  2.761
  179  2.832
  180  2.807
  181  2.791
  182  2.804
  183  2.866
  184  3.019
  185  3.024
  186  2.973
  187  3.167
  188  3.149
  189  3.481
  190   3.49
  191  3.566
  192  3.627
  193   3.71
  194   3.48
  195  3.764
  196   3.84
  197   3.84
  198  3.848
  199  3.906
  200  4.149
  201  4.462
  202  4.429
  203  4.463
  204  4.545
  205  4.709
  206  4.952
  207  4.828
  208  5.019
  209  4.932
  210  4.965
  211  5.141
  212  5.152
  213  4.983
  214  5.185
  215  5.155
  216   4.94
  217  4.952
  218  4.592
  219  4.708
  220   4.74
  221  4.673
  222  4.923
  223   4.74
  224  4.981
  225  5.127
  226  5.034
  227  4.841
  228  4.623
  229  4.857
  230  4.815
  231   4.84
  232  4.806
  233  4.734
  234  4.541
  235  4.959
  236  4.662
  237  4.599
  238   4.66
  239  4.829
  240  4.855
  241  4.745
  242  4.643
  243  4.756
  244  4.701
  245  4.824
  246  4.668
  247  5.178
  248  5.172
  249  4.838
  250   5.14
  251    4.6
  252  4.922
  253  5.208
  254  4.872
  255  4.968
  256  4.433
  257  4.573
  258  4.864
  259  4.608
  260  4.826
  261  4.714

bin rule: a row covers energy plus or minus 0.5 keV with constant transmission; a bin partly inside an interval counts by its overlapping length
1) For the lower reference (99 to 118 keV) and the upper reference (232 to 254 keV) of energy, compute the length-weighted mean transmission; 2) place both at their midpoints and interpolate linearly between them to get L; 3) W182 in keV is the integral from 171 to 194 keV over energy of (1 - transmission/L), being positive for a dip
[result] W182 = 8.5 keV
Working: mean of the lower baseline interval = 4.92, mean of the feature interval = 3.07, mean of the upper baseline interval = 4.82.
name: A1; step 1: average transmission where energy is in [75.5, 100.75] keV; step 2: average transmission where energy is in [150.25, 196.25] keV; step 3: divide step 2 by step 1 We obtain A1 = 0.7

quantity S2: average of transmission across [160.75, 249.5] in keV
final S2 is 4.14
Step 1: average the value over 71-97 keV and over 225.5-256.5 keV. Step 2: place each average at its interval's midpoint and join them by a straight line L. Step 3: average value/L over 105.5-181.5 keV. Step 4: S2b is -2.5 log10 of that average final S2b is 0.15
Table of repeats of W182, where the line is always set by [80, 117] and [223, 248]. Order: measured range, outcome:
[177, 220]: 7.4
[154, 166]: 2.7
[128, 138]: 0.6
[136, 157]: 1.2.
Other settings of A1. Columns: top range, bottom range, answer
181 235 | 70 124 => 0.87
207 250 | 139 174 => 1.20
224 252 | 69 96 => 0.96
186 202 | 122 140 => 0.78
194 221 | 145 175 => 1.18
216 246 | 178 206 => 1.33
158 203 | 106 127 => 0.69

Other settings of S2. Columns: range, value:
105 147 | 4.83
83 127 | 4.98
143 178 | 3.85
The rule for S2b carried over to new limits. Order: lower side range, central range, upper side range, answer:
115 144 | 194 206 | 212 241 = 0.156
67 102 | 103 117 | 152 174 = -0.088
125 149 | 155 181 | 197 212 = 0.364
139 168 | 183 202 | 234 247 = 0.242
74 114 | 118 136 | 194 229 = 0.025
